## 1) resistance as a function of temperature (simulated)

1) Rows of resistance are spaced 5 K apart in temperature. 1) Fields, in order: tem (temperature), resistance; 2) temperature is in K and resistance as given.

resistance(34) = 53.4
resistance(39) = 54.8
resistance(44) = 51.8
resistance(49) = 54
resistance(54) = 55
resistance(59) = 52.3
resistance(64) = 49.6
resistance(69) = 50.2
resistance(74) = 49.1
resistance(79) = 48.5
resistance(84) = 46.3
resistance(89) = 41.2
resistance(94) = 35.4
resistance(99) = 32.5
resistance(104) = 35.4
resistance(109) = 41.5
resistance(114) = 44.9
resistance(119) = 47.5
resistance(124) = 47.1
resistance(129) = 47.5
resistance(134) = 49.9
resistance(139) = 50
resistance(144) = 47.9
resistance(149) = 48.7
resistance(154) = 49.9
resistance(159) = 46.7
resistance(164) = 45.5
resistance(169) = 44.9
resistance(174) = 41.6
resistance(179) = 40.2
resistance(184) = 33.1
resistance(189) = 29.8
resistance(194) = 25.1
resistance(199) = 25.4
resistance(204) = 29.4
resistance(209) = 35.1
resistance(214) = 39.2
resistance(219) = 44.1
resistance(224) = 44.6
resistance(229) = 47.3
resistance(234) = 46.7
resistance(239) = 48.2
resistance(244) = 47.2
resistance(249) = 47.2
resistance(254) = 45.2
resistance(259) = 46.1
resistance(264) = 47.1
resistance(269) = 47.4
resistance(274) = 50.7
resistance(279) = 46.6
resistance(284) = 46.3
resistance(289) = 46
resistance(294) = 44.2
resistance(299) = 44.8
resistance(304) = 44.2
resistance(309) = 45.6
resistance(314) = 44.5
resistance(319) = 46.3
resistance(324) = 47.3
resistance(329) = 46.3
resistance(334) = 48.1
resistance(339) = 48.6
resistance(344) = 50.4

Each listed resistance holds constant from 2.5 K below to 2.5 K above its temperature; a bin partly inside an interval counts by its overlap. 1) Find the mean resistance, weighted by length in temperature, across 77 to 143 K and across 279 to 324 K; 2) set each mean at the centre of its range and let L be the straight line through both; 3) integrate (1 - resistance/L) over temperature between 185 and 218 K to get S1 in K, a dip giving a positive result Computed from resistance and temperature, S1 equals 9.8 K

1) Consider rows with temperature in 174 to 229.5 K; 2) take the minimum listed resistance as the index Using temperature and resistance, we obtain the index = 25.1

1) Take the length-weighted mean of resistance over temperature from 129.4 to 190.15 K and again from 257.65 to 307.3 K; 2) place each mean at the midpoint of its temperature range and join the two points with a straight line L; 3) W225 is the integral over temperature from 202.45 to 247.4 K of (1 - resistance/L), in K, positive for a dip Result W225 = 2.7 K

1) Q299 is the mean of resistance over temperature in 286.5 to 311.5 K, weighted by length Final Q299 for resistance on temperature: 45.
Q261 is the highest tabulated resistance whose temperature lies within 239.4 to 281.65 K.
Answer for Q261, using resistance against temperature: 50.7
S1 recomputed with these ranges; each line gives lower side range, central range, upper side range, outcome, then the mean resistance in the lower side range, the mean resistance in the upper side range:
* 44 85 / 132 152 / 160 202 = -4.0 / 50.9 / 36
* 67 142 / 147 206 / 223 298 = 9.2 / 44.5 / 46.7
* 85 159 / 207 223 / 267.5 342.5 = 1.9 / 44.4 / 46.5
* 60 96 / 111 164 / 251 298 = -1.8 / 46.2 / 46.6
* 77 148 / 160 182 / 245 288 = 1.0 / 44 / 47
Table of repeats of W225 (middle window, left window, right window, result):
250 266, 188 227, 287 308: -2.4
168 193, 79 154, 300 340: 4.6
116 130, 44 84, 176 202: -2.0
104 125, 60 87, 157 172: 1.5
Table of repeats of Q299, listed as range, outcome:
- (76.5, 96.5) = 42.9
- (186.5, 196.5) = 27.4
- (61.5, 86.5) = 48.7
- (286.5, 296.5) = 45.1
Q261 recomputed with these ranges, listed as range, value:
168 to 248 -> 48.2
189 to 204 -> 29.8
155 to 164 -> 46.7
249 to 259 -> 47.2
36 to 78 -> 55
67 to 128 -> 50.2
